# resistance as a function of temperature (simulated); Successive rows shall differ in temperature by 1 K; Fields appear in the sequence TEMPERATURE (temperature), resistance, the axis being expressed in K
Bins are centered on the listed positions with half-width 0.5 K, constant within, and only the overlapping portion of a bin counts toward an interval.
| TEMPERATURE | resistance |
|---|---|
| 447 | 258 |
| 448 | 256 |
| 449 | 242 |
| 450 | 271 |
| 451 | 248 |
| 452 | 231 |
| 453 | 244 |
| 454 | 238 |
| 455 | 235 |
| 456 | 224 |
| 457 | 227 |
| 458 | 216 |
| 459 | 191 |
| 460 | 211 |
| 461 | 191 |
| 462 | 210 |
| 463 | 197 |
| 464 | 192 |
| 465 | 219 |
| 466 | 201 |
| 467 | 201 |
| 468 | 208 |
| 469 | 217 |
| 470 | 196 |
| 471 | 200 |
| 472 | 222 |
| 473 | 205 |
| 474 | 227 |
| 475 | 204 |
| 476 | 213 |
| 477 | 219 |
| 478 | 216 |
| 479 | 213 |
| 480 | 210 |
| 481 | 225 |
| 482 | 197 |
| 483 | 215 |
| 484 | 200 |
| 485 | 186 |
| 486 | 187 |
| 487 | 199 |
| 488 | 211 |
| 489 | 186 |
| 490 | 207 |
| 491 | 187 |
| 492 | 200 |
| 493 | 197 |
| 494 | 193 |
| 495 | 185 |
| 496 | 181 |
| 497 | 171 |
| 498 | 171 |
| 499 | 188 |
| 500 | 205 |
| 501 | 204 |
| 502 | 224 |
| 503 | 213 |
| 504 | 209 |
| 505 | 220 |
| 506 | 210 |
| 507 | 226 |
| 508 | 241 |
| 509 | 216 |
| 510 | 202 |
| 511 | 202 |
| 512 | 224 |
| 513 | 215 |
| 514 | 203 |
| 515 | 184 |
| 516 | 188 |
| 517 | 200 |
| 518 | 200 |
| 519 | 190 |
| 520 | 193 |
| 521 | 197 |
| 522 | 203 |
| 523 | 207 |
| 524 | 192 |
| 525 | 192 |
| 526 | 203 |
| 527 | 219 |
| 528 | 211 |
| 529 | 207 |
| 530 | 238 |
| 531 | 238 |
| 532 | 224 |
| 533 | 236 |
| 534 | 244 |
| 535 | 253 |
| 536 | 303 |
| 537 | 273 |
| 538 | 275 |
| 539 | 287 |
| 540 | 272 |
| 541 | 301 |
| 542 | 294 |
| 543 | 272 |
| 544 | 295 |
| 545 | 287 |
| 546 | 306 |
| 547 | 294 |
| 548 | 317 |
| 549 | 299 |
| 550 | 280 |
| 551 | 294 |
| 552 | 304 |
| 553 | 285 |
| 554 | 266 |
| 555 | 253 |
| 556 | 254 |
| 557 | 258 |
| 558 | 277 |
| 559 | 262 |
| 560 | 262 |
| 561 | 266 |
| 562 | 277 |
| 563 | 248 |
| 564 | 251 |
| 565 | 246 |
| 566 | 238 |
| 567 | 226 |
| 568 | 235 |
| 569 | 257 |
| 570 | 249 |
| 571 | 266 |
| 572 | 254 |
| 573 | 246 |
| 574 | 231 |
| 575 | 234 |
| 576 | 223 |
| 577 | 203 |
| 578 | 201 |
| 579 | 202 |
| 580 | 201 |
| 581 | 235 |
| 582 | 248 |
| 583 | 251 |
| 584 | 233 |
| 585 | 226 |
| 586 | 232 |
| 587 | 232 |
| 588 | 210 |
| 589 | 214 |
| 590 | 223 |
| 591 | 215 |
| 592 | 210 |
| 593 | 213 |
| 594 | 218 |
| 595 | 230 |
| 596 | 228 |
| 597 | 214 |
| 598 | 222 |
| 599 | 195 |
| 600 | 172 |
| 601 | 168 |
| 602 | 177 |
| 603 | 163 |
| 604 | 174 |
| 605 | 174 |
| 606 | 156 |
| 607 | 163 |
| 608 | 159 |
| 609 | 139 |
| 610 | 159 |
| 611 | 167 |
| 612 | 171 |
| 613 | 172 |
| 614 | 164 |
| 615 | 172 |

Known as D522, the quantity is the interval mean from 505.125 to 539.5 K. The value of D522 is 220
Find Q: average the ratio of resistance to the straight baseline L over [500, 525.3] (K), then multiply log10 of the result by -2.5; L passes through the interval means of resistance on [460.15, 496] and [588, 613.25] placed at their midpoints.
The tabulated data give -0.04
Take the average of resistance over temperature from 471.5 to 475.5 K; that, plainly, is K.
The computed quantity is 214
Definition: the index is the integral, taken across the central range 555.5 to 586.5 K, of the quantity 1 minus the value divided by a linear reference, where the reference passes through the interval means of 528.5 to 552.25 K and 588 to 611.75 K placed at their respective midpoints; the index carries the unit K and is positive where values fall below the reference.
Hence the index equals -1.5 K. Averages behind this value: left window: 274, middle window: 242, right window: 190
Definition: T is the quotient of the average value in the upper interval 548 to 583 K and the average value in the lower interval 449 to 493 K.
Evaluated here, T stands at 1.19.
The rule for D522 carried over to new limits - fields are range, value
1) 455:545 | 215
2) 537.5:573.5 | 271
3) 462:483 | 209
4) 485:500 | 191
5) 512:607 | 235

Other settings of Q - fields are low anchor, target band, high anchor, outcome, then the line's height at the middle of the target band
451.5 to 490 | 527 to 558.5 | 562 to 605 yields -0.23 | 218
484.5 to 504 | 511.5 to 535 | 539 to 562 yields 0.14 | 240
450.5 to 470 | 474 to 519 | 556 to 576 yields 0.12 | 228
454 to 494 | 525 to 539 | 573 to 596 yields -0.12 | 215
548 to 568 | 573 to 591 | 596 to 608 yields -0.02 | 220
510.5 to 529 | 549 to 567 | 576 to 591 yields -0.24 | 214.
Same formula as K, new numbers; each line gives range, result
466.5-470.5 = 206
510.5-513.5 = 214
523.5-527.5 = 202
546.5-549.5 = 303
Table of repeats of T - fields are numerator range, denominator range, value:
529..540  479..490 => 1.26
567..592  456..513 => 1.12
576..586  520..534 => 1.04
